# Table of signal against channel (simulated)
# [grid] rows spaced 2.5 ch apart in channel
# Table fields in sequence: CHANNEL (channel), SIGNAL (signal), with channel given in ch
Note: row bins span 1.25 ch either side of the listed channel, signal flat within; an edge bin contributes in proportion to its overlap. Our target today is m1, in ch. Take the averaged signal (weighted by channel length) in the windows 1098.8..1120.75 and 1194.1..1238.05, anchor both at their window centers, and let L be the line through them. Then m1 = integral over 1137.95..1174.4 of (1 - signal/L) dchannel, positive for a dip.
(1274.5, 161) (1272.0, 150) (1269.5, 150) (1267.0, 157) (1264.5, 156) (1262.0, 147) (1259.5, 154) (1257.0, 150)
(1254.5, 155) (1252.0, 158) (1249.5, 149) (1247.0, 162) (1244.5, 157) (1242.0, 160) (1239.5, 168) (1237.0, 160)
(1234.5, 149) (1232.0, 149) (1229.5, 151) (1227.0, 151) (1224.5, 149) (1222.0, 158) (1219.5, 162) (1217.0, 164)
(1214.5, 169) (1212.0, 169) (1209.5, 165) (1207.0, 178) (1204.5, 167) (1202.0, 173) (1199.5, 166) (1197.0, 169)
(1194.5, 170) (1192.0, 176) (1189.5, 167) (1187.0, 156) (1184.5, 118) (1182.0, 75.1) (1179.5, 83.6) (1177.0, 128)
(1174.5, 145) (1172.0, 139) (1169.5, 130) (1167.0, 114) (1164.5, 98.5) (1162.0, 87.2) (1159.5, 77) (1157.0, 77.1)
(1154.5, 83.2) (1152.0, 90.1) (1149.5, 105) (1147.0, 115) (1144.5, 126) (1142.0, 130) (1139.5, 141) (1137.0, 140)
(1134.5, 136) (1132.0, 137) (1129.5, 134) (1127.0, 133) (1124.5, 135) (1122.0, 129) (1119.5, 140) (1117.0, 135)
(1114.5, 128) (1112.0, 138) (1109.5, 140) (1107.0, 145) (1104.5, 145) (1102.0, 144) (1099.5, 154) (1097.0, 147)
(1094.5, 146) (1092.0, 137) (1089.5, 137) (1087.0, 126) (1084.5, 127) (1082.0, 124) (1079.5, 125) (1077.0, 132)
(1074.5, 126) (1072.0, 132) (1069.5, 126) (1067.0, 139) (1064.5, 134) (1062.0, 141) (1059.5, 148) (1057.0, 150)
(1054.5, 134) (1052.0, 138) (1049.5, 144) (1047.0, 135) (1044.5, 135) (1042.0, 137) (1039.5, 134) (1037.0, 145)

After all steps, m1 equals 9.8 ch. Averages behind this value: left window 141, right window 162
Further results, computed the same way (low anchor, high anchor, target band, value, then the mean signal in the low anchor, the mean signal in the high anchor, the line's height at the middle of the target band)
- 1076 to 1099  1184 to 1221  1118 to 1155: 5.4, 134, 166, 147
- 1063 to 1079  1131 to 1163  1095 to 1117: -3.6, 131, 111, 122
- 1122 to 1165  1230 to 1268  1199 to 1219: -4.1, 115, 155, 140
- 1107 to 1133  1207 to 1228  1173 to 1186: 3.4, 135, 162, 152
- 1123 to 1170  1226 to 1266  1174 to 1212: -4.5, 115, 155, 134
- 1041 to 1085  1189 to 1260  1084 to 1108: -0.1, 135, 161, 140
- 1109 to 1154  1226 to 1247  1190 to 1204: -2.4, 129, 156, 146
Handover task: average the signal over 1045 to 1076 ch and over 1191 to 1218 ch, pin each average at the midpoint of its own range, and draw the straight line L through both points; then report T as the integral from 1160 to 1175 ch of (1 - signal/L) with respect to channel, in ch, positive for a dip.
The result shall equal 4.3 ch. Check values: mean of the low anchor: 137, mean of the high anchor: 170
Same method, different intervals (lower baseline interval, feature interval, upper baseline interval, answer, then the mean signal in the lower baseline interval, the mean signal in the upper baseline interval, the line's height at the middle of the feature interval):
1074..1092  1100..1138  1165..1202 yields -1.5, 129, 139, 132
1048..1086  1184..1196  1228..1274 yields -1.0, 135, 155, 148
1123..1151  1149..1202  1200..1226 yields 9.2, 130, 165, 148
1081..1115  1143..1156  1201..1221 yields 4.1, 139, 168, 152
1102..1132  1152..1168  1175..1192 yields 5.0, 137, 126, 130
